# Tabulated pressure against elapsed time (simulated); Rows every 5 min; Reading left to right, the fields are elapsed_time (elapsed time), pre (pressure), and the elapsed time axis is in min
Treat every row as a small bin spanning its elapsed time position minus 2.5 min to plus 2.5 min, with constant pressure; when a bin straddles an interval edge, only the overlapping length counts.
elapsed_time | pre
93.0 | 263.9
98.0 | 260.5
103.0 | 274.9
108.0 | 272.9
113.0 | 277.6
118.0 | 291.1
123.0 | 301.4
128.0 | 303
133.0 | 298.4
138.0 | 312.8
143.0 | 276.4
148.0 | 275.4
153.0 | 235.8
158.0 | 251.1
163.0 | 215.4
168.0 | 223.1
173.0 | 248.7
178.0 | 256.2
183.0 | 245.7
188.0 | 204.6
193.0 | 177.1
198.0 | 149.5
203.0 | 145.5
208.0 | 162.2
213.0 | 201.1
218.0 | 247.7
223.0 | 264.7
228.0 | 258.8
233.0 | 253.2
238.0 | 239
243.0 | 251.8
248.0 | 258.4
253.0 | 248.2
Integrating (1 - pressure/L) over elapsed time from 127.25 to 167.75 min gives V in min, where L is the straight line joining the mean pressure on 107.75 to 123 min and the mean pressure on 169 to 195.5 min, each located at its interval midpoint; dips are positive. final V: -1.5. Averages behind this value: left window 285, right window 226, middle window 267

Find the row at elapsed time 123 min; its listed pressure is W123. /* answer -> 301.4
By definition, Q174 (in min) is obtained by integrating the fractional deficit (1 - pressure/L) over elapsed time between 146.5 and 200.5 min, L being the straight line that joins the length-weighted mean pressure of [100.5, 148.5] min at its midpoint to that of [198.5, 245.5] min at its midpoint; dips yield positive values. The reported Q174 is 6.6 min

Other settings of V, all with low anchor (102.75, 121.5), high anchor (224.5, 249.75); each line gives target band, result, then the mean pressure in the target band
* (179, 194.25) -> 2.8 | 216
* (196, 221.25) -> 7.3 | 184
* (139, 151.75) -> -0.1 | 276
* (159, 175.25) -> 2.3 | 231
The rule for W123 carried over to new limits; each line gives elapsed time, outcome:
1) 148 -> 275.4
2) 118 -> 291.1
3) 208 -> 162.2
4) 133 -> 298.4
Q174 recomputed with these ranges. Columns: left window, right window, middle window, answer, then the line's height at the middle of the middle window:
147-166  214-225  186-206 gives 6.31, 246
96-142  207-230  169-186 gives 0.51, 254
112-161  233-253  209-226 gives 1.69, 258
